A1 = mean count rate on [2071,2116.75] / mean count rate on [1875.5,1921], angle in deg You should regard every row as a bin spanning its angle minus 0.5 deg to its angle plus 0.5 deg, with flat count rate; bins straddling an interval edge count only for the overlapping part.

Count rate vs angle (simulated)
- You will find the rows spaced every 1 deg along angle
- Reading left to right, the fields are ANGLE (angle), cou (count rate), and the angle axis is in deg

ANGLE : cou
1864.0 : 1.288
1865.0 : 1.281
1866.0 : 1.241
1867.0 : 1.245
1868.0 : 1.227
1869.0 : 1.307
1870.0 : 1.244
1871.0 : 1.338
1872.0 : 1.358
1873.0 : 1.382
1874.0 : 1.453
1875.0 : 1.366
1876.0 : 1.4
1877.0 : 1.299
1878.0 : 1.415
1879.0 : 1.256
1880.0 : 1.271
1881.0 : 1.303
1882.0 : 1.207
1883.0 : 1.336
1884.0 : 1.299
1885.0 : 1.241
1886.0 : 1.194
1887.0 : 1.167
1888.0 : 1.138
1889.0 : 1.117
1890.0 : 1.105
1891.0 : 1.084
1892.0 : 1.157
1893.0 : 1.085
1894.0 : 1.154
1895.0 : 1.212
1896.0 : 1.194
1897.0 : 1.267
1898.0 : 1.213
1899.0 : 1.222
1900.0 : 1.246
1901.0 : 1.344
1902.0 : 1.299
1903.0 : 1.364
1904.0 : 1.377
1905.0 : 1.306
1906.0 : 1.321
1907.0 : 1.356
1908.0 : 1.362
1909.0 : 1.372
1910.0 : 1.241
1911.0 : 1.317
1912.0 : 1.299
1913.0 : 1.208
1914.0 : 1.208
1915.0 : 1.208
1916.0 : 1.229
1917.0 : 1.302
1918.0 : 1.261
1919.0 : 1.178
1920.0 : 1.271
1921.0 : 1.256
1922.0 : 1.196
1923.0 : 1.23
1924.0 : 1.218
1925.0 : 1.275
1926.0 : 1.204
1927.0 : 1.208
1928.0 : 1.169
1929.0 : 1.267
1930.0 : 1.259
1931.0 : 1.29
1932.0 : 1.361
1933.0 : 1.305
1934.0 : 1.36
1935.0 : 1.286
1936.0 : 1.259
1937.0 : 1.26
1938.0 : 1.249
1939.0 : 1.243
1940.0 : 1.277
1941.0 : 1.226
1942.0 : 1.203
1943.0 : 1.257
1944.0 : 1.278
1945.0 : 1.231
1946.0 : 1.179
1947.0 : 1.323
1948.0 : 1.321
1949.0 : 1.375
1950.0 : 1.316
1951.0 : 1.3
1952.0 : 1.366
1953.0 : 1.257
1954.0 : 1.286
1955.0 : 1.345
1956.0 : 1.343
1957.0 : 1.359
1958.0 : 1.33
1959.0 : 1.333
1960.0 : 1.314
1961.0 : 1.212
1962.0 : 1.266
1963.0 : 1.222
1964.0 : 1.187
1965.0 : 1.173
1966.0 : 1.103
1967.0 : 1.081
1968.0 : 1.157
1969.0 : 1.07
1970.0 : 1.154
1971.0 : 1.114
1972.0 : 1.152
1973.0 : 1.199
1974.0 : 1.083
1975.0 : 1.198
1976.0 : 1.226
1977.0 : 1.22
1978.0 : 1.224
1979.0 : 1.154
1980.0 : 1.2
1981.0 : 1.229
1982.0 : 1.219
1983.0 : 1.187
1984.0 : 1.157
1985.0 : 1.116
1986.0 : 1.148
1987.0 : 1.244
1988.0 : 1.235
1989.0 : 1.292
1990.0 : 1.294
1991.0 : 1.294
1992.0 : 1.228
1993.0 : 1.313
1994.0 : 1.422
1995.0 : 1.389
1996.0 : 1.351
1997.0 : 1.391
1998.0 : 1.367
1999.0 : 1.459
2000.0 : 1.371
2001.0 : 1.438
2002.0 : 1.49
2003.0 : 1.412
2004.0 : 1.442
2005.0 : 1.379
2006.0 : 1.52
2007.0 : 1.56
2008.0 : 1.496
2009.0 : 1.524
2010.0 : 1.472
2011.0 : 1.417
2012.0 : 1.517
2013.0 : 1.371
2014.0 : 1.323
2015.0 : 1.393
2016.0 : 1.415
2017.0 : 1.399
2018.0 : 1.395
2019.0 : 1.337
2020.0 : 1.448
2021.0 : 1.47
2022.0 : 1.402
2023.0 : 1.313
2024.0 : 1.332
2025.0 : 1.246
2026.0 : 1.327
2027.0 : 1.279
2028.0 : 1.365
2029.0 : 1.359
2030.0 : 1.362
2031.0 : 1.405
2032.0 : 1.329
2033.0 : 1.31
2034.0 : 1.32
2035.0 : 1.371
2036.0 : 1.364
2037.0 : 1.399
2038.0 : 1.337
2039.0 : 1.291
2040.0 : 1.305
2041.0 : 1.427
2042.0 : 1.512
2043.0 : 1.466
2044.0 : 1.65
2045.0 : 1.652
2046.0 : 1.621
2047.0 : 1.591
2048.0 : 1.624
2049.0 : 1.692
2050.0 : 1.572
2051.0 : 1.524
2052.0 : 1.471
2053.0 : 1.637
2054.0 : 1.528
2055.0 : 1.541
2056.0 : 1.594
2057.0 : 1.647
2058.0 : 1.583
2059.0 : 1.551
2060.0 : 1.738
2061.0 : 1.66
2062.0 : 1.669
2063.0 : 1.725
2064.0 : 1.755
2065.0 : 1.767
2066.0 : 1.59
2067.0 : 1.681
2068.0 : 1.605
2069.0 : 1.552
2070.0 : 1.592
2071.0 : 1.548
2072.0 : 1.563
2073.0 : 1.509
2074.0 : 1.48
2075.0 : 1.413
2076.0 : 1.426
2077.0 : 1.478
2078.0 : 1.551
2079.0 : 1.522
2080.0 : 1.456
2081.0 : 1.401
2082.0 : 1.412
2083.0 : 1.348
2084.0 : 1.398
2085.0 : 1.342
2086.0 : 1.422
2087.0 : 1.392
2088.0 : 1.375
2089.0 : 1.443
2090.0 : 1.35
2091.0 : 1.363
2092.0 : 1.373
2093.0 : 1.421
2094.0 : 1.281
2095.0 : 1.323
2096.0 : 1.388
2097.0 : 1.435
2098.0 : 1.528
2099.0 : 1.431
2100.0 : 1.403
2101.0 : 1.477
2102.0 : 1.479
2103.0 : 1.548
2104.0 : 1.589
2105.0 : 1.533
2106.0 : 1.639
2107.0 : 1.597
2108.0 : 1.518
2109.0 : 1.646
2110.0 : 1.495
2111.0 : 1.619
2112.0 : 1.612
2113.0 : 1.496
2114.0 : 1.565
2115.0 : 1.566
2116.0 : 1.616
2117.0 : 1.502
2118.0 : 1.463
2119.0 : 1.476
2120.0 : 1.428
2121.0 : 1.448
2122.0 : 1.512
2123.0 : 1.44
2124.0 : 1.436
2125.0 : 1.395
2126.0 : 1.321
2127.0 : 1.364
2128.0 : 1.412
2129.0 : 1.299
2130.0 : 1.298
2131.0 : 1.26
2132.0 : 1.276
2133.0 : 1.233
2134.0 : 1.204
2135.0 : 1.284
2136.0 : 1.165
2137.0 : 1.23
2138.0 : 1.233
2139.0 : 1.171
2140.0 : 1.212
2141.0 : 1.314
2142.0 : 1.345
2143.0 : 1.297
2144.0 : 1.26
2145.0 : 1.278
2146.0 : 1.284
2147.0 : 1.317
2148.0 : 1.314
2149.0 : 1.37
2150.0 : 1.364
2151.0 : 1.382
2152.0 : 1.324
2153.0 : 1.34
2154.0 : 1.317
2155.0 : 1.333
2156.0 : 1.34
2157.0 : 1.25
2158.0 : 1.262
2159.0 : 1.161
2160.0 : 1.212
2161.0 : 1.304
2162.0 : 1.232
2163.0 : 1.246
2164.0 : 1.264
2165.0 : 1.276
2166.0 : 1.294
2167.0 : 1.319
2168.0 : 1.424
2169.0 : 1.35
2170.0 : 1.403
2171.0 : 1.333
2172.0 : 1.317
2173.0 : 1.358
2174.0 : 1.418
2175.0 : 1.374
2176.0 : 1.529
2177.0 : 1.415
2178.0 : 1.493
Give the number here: 1.17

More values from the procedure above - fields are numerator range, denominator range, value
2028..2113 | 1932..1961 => 1.16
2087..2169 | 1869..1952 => 1.09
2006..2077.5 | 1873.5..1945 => 1.18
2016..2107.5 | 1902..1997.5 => 1.18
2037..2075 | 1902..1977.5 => 1.25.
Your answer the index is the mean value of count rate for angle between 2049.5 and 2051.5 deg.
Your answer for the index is 1.55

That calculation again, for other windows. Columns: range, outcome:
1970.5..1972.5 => 1.13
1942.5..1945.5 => 1.26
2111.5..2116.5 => 1.57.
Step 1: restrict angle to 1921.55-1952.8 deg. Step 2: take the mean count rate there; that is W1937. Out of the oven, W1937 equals 1.27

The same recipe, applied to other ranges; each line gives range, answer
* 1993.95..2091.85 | 1.47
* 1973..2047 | 1.36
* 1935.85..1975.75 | 1.24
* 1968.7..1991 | 1.19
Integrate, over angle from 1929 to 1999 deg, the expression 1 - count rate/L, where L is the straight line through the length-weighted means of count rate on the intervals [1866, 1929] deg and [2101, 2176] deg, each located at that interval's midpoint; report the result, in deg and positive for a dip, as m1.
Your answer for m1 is 2.0 deg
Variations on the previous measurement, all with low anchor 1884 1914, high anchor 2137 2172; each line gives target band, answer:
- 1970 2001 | 0.2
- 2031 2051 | -3.0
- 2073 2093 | -2.2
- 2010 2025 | -1.5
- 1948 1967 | -0.4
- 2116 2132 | -1.4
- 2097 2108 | -2.0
